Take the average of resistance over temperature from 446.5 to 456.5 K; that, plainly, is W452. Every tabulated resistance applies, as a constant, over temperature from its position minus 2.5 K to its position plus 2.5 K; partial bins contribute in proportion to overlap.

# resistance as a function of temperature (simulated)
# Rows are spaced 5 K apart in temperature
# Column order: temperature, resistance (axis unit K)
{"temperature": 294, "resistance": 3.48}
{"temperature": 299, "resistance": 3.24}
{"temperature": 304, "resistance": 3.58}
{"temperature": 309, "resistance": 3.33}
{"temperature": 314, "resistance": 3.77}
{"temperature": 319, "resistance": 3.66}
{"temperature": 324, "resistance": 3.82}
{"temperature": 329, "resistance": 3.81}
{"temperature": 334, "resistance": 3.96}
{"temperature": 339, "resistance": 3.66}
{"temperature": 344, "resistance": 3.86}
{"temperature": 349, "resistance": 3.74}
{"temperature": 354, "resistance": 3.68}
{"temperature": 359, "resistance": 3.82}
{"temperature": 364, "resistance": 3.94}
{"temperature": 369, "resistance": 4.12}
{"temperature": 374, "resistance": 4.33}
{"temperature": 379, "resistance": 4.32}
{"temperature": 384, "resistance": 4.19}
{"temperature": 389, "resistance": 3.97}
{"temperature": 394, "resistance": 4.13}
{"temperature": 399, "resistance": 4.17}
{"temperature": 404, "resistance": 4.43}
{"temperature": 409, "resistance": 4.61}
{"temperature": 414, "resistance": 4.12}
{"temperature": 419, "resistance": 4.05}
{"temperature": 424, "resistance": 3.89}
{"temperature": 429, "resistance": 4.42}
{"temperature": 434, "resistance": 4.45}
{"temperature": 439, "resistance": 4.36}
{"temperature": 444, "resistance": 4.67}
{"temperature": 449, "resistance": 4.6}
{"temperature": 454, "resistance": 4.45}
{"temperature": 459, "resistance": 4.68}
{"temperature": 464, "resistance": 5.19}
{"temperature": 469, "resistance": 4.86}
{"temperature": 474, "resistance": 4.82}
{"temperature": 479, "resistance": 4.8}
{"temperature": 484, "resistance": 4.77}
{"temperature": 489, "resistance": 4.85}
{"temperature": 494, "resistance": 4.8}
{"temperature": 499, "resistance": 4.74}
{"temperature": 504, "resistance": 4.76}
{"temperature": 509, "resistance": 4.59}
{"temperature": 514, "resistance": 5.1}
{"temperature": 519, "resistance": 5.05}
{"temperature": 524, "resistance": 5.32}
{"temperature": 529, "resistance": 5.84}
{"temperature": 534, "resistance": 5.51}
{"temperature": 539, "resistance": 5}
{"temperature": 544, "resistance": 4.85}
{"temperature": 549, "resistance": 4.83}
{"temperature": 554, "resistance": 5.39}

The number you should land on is 4.53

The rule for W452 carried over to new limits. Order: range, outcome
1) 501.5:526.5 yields 4.96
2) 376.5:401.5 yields 4.16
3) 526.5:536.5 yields 5.67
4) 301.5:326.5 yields 3.63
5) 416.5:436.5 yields 4.2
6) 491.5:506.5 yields 4.77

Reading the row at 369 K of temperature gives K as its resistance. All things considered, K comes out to 4.12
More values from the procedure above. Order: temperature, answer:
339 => 3.66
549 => 4.83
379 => 4.32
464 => 5.19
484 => 4.77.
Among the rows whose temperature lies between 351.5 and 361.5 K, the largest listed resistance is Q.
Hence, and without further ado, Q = 3.82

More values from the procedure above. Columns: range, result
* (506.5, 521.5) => 5.1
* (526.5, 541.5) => 5.84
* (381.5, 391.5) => 4.19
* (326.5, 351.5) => 3.96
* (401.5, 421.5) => 4.61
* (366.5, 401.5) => 4.33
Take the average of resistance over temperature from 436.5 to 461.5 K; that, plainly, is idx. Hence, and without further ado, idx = 4.55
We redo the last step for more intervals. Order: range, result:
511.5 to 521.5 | 5.08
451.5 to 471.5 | 4.79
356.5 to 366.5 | 3.88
